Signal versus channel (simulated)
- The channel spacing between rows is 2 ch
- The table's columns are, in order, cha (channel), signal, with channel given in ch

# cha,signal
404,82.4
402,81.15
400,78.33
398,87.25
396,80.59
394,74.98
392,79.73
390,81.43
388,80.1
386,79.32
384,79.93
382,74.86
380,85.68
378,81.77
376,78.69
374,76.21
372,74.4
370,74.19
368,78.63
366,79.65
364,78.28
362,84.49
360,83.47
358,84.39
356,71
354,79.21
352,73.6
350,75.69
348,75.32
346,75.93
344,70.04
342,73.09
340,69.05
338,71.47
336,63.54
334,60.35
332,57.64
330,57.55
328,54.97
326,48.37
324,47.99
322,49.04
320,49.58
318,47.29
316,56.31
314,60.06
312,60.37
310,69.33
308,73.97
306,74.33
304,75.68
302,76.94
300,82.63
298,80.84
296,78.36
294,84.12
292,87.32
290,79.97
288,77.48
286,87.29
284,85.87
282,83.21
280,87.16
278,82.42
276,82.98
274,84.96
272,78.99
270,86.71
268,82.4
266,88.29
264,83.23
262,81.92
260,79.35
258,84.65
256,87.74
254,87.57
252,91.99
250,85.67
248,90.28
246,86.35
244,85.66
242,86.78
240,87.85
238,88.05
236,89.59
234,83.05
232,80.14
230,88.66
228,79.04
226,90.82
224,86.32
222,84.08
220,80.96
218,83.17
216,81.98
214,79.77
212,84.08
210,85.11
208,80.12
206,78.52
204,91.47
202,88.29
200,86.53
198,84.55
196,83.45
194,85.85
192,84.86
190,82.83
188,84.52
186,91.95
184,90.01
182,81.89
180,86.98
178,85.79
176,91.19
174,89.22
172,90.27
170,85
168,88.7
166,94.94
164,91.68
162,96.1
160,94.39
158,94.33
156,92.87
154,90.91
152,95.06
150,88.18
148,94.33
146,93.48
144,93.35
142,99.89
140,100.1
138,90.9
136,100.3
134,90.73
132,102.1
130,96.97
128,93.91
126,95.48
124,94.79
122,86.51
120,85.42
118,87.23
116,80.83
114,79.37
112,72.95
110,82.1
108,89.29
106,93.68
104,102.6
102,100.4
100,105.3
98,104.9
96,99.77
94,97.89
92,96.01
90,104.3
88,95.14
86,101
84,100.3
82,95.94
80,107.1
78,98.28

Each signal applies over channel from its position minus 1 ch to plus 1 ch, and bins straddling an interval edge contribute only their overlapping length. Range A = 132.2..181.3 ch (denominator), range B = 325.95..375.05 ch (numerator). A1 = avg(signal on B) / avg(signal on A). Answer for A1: 0.78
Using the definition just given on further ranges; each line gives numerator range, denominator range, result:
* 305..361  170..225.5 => 0.77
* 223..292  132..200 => 0.94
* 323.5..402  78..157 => 0.78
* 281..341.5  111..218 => 0.77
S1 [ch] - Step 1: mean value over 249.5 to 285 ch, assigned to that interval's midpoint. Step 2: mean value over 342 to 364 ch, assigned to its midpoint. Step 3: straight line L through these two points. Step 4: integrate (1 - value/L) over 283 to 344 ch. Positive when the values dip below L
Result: 9.6 ch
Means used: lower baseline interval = 84.7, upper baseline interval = 77.2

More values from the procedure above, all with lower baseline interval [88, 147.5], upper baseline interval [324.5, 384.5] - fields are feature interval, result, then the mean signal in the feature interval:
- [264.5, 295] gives -1.7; 83.9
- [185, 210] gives 0.4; 85.2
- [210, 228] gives 0.2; 83.7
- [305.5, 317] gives 1.7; 65.4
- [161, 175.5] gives -0.2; 90.9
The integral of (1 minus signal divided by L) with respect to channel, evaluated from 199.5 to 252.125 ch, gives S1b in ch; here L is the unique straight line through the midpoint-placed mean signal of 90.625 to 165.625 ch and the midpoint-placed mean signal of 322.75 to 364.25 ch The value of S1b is -1.9 ch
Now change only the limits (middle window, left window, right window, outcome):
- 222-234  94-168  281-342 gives -0.7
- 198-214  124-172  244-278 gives 0.9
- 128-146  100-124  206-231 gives -1.9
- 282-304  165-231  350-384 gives 0.0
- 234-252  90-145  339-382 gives -0.5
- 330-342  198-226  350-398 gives 2.3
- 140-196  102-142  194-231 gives -1.7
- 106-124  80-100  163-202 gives 2.3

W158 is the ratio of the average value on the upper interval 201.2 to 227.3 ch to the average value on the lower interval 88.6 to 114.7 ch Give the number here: 0.89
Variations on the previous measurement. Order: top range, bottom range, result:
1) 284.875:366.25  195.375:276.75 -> 0.83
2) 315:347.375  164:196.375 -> 0.68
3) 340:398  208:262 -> 0.92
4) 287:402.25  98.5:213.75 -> 0.81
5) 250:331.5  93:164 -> 0.80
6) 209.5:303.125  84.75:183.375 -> 0.91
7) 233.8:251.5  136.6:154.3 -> 0.93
